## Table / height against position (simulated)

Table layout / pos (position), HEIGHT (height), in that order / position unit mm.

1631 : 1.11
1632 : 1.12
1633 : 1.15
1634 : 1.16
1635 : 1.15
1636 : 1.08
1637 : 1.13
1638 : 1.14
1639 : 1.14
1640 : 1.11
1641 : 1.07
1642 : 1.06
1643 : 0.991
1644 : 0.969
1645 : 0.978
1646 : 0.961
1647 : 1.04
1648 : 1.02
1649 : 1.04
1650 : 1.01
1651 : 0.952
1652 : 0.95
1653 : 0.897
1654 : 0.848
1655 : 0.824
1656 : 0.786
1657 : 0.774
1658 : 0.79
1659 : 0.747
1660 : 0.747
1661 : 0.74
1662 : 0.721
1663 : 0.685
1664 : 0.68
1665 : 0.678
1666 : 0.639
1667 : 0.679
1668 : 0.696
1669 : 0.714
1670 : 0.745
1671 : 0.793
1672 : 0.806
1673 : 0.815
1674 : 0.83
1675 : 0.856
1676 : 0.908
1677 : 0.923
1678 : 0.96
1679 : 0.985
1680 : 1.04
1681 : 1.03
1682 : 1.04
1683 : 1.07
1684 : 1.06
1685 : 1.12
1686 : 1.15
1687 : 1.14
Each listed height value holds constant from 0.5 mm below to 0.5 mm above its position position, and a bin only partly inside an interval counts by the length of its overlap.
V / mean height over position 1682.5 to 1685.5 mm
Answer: 1.08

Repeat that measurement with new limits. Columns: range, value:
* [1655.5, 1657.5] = 0.78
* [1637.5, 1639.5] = 1.14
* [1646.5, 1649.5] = 1.03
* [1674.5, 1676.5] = 0.882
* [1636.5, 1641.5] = 1.12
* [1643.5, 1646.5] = 0.969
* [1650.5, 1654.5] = 0.912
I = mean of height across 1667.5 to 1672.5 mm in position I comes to 0.751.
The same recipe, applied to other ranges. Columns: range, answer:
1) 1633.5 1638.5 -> 1.13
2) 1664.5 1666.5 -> 0.659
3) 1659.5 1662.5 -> 0.736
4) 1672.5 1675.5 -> 0.834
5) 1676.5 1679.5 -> 0.956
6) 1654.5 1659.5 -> 0.784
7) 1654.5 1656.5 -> 0.805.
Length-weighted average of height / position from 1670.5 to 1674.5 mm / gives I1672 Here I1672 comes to 0.811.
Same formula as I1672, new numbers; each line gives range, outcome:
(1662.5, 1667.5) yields 0.672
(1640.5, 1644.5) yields 1.02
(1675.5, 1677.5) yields 0.915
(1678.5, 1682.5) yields 1.02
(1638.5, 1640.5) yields 1.12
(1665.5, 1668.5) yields 0.671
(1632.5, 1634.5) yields 1.15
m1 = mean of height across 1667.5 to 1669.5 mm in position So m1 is 0.705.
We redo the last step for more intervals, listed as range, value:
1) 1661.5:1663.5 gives 0.703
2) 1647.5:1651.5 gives 1.01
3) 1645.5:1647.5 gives 1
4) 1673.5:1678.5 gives 0.895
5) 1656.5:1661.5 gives 0.76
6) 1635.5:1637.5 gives 1.1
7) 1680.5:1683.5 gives 1.05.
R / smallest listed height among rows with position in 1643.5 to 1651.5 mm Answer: 0.952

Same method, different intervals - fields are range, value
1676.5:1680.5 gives 0.923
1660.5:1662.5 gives 0.721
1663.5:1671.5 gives 0.639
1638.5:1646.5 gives 0.961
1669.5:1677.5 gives 0.745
